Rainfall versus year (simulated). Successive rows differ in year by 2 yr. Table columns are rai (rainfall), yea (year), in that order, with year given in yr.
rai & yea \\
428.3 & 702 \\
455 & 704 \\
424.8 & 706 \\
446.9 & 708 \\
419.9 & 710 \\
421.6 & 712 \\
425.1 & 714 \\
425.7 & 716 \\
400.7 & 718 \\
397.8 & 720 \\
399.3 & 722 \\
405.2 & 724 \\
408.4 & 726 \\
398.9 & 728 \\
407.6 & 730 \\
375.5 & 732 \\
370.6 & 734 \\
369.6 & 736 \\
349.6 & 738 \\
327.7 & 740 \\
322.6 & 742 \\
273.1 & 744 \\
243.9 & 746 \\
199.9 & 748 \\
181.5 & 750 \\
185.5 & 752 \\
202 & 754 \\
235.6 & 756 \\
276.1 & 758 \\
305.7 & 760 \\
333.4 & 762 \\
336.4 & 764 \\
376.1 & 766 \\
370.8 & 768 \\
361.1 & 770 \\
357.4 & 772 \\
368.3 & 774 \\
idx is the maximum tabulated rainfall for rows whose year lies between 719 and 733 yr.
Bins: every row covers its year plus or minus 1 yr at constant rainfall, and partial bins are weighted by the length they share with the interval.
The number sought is 408.4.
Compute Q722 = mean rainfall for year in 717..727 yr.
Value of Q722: 402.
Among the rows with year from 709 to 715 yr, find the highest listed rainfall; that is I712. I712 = 425.1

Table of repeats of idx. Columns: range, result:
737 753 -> 349.6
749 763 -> 333.4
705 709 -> 446.9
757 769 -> 376.1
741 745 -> 322.6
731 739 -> 375.5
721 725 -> 405.2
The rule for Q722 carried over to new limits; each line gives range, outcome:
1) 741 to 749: 260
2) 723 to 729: 404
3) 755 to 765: 297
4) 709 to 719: 419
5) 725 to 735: 392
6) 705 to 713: 428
